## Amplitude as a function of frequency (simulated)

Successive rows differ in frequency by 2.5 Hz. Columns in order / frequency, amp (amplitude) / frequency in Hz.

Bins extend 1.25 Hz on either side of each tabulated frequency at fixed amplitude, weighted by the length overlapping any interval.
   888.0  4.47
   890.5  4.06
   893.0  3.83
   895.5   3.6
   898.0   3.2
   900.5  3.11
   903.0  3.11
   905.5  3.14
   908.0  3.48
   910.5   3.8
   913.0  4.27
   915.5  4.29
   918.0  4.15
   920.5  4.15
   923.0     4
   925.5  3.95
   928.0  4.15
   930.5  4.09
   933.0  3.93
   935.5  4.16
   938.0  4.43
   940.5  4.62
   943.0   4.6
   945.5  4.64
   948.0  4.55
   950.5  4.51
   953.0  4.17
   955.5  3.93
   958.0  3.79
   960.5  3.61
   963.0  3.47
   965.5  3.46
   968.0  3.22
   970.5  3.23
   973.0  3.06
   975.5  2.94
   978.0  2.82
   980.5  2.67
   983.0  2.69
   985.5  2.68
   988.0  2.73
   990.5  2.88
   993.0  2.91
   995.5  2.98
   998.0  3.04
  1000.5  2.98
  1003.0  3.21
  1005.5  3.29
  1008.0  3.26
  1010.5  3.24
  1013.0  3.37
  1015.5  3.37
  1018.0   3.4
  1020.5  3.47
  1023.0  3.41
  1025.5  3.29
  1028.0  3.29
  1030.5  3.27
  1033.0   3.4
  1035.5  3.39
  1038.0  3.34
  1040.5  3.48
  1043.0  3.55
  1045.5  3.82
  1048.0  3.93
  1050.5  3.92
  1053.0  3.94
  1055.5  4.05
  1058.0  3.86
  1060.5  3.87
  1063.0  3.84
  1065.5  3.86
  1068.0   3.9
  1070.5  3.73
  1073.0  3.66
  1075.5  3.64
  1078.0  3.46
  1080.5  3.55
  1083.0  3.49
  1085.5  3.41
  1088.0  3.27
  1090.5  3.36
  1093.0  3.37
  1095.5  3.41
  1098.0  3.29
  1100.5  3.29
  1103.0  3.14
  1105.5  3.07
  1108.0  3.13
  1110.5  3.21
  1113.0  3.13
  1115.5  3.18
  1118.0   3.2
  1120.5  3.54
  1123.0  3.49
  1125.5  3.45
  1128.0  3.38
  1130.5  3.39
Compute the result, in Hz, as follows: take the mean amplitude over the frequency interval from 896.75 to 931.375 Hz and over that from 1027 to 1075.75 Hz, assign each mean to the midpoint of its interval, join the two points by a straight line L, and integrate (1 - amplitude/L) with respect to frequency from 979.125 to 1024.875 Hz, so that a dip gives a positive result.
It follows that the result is 7.7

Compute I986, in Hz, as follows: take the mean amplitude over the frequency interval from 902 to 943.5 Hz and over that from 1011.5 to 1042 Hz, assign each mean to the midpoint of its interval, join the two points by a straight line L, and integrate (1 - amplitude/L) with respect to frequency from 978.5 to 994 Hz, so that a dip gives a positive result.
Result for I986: 3.7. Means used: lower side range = 4.01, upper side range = 3.37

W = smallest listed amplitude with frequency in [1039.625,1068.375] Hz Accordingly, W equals 3.48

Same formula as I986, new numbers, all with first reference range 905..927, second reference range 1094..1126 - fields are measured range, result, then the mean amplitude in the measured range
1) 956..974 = 1.6 Hz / 3.43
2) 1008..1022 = 0.9 Hz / 3.36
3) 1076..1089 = -0.3 Hz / 3.45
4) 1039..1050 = -0.7 Hz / 3.7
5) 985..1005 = 3.9 Hz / 2.95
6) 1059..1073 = -1.6 Hz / 3.82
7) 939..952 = -2.5 Hz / 4.57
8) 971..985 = 3.3 Hz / 2.85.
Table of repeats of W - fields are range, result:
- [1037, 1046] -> 3.34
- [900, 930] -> 3.11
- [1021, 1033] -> 3.27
